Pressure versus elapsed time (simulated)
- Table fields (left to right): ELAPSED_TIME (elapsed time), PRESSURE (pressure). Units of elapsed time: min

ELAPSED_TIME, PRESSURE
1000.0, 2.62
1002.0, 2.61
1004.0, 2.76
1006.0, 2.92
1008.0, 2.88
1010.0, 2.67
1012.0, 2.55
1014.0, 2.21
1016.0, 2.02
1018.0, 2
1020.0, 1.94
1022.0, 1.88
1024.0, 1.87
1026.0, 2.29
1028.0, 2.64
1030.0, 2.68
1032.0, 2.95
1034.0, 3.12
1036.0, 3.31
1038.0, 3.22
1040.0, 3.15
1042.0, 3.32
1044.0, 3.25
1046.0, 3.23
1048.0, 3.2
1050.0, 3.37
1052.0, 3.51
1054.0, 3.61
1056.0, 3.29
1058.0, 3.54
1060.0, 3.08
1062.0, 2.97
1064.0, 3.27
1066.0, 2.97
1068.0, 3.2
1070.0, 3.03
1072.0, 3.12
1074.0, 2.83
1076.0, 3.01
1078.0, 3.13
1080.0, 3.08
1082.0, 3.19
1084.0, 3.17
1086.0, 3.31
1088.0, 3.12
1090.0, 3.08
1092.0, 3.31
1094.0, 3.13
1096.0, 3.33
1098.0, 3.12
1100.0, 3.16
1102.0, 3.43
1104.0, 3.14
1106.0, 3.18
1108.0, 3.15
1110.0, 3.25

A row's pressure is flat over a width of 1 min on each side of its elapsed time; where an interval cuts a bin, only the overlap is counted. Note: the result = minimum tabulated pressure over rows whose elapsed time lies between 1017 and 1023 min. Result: 1.88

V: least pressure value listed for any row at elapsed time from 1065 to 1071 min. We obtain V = 2.97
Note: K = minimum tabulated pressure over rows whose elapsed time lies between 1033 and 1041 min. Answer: 3.12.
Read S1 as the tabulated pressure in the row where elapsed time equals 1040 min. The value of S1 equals 3.15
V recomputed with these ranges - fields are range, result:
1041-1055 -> 3.2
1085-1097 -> 3.08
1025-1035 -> 2.29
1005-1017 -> 2.02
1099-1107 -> 3.14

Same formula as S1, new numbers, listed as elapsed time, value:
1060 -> 3.08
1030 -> 2.68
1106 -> 3.18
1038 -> 3.22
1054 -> 3.61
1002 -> 2.61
